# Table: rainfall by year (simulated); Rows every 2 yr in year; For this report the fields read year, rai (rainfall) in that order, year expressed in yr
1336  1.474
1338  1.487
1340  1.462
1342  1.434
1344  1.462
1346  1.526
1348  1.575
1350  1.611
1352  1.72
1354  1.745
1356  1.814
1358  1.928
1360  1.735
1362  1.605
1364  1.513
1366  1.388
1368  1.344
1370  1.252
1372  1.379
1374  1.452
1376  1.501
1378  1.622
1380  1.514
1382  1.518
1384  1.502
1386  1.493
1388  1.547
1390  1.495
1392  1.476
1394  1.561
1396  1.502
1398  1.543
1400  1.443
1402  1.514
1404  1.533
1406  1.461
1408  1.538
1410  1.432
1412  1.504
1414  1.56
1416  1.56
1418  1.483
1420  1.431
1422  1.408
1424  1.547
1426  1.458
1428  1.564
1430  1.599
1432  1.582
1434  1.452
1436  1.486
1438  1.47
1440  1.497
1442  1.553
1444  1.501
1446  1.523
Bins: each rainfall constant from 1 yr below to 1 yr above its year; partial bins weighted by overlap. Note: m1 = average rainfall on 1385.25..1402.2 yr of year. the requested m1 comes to 1.51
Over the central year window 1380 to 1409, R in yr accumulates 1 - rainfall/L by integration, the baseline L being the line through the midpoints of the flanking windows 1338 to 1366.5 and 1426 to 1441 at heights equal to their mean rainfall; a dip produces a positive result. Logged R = 1.0 yr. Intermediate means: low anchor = 1.61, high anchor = 1.52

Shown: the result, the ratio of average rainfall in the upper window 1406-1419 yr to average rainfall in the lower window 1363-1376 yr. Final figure 1.1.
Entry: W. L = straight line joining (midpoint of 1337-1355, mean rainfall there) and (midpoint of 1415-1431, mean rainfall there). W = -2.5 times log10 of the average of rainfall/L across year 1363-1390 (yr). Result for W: 0.05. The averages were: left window 1.56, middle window 1.46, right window 1.51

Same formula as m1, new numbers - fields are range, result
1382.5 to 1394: 1.51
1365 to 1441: 1.49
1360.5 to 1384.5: 1.47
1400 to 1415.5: 1.5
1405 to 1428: 1.49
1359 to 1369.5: 1.5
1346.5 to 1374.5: 1.58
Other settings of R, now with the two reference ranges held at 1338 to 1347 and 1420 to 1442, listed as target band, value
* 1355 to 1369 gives -1.31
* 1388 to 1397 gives -0.13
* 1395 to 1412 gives -0.01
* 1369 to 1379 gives 0.29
